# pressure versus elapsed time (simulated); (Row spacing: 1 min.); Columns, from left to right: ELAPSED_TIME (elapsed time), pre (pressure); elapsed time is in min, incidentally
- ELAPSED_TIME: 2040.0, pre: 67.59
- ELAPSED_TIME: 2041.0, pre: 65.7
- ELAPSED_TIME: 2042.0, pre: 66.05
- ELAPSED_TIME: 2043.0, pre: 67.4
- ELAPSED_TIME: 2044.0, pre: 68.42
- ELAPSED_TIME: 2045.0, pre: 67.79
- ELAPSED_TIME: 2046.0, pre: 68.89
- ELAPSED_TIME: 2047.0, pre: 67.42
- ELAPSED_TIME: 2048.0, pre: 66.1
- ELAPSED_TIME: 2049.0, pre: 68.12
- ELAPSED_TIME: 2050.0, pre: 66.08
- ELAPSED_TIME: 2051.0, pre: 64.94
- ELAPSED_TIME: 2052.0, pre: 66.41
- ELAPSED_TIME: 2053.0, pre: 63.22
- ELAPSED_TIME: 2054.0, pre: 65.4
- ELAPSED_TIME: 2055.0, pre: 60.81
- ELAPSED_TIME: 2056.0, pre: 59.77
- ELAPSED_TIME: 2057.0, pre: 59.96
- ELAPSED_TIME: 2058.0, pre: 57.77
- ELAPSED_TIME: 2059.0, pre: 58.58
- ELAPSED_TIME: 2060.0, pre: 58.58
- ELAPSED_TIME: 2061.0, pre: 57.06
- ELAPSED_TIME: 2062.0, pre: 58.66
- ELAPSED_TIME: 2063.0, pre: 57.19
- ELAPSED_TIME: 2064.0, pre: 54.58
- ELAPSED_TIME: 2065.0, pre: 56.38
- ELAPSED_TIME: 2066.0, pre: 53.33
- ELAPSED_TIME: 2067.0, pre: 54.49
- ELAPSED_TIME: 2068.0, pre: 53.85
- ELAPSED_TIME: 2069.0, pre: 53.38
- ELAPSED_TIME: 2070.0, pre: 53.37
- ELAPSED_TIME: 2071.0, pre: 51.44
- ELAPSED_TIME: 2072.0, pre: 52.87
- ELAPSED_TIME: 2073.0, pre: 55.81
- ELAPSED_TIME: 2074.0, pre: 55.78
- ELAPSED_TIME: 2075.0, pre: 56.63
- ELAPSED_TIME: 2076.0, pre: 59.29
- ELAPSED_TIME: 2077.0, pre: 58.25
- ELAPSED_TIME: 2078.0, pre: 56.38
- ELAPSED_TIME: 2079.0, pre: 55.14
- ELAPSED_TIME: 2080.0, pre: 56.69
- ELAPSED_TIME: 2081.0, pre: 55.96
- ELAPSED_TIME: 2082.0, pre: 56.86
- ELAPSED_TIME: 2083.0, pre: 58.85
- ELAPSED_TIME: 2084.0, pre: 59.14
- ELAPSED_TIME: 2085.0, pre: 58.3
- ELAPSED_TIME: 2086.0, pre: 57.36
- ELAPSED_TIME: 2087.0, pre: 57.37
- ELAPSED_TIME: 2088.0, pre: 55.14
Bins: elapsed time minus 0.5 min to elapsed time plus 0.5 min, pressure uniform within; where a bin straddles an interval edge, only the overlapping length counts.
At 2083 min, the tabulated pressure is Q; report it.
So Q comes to 58.85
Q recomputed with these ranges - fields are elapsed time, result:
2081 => 55.96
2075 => 56.63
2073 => 55.81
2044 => 68.42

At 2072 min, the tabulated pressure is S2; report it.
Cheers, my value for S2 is 52.87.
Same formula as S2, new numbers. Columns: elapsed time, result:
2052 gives 66.41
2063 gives 57.19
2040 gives 67.59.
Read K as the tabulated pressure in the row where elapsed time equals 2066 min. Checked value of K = 53.33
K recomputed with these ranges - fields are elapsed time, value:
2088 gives 55.14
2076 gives 59.29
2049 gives 68.12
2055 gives 60.81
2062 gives 58.66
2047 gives 67.42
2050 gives 66.08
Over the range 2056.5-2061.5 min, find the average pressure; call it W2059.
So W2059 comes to 58.4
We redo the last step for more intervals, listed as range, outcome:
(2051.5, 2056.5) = 63.1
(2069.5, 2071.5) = 52.4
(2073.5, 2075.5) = 56.2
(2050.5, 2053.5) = 64.9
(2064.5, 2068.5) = 54.5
